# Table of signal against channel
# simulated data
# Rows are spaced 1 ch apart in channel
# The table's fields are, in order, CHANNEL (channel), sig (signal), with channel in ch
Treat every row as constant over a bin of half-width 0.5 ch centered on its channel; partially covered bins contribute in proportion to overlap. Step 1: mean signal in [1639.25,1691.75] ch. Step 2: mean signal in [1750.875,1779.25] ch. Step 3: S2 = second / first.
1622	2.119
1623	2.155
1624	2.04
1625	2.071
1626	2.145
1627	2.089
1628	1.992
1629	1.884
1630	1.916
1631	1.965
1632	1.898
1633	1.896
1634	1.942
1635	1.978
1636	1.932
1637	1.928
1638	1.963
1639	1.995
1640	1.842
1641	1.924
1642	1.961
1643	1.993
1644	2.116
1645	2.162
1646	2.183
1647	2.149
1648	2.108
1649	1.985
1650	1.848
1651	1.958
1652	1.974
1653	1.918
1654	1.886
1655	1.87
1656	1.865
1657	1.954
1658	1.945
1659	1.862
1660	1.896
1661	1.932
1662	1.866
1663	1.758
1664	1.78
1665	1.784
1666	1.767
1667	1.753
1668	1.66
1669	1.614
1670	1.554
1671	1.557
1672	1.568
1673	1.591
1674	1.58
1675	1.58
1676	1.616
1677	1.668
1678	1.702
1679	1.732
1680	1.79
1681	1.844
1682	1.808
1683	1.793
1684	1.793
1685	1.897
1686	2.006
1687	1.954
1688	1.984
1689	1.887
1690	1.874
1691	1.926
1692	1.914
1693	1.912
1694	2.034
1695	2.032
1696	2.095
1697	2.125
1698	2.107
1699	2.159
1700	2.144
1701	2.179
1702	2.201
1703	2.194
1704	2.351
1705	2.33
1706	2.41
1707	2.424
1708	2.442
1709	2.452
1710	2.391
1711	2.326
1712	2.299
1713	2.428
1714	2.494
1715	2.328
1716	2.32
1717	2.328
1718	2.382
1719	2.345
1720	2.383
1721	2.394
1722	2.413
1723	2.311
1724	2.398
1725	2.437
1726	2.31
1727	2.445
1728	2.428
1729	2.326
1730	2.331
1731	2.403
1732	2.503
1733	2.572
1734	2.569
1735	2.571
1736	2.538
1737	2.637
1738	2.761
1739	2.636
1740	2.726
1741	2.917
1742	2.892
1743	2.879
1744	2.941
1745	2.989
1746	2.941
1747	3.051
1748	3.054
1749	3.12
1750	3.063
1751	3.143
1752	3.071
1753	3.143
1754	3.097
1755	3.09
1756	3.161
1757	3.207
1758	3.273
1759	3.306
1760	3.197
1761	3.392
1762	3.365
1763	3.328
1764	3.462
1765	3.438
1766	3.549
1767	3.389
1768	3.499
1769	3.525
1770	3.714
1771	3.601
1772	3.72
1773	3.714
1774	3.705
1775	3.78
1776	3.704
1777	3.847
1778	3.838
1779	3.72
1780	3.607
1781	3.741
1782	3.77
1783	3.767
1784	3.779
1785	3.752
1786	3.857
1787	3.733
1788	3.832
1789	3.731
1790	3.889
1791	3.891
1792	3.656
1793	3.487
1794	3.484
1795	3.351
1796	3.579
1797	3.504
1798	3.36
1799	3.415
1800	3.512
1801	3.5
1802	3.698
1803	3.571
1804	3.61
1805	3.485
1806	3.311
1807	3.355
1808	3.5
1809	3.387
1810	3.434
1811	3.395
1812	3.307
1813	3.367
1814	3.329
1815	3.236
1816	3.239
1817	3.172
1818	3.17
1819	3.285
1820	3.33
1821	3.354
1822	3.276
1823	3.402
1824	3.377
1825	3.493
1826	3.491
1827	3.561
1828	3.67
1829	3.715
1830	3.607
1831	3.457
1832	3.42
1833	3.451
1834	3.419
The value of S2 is 1.9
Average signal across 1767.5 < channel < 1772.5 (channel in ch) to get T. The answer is 3.61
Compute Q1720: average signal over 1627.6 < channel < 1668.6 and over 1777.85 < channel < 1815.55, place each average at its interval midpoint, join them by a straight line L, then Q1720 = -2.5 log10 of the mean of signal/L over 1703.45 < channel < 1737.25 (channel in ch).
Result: 0.13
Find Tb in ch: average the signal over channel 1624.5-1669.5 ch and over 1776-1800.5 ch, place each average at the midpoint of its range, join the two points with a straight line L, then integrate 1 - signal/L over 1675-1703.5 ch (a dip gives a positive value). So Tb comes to 6.0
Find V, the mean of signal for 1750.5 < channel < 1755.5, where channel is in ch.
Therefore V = 3.11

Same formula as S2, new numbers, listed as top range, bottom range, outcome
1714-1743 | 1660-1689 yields 1.42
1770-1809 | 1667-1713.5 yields 1.84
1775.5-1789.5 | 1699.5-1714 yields 1.61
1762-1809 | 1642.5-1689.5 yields 1.96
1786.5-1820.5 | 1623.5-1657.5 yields 1.75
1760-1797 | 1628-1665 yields 1.87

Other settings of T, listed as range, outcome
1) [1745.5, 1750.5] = 3.05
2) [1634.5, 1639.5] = 1.96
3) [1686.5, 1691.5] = 1.93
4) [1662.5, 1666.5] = 1.77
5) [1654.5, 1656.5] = 1.87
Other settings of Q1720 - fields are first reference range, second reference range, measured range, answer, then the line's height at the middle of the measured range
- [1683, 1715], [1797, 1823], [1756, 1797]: -0.19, 3.01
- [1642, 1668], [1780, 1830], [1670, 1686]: 0.26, 2.17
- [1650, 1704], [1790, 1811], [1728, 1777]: -0.08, 2.87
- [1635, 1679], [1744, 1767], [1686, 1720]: 0.13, 2.48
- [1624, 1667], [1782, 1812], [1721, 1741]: 0.15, 2.87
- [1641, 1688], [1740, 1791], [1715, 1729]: 0.16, 2.74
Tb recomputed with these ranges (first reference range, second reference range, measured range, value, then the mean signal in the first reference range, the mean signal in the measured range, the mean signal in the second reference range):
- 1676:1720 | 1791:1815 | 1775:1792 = -3.0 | 2.11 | 3.78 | 3.47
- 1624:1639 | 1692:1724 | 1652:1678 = 4.3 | 1.97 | 1.76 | 2.28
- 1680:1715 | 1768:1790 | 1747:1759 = 0.3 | 2.12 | 3.13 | 3.73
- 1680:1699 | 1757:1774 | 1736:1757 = 0.9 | 1.95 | 2.96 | 3.47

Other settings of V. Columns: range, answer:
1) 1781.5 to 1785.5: 3.77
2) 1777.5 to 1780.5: 3.72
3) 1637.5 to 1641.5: 1.93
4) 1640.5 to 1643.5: 1.96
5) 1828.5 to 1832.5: 3.55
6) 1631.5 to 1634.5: 1.91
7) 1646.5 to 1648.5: 2.13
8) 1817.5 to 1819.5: 3.23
